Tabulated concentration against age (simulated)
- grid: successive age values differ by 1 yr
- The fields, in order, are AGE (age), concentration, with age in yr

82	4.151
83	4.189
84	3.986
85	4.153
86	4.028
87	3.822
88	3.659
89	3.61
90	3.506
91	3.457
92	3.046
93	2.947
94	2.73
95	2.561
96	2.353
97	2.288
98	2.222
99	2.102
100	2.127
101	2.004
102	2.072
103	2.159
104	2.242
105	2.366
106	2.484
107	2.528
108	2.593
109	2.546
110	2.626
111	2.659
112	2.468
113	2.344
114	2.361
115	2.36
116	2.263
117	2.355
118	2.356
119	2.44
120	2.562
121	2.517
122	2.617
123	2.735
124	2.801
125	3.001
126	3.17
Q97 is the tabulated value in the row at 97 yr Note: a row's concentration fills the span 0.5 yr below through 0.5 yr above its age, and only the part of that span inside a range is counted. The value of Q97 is 2.288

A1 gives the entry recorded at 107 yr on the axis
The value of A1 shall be 2.528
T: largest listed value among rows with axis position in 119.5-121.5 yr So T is 2.562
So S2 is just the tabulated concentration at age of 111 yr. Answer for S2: 2.659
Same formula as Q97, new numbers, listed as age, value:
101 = 2.004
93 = 2.947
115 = 2.36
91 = 3.457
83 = 4.189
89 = 3.61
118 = 2.356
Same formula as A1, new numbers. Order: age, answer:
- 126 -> 3.17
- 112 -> 2.468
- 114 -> 2.361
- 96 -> 2.353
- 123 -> 2.735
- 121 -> 2.517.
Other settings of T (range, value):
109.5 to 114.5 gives 2.659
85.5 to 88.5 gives 4.028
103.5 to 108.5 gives 2.593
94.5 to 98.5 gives 2.561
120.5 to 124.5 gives 2.801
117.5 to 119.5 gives 2.44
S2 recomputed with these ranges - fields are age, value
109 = 2.546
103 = 2.159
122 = 2.617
